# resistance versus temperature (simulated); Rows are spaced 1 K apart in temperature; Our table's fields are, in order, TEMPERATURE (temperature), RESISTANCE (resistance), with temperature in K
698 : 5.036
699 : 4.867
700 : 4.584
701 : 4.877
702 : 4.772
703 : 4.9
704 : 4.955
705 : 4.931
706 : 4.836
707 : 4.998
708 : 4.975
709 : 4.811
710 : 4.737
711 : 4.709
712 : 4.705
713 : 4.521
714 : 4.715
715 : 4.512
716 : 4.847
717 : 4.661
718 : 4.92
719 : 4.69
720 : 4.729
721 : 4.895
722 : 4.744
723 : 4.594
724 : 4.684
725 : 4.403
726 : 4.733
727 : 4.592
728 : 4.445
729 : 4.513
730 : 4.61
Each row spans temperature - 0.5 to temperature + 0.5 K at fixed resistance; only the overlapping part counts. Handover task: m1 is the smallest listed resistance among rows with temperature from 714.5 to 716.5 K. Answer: 4.512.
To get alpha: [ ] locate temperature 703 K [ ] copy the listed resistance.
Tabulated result 4.9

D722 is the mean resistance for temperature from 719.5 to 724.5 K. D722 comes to 4.73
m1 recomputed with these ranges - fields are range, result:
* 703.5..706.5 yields 4.836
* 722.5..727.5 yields 4.403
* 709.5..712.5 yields 4.705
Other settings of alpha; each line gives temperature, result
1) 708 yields 4.975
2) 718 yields 4.92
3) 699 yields 4.867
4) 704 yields 4.955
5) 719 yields 4.69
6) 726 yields 4.733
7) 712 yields 4.705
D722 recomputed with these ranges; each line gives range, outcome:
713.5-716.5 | 4.69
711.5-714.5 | 4.65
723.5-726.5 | 4.61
